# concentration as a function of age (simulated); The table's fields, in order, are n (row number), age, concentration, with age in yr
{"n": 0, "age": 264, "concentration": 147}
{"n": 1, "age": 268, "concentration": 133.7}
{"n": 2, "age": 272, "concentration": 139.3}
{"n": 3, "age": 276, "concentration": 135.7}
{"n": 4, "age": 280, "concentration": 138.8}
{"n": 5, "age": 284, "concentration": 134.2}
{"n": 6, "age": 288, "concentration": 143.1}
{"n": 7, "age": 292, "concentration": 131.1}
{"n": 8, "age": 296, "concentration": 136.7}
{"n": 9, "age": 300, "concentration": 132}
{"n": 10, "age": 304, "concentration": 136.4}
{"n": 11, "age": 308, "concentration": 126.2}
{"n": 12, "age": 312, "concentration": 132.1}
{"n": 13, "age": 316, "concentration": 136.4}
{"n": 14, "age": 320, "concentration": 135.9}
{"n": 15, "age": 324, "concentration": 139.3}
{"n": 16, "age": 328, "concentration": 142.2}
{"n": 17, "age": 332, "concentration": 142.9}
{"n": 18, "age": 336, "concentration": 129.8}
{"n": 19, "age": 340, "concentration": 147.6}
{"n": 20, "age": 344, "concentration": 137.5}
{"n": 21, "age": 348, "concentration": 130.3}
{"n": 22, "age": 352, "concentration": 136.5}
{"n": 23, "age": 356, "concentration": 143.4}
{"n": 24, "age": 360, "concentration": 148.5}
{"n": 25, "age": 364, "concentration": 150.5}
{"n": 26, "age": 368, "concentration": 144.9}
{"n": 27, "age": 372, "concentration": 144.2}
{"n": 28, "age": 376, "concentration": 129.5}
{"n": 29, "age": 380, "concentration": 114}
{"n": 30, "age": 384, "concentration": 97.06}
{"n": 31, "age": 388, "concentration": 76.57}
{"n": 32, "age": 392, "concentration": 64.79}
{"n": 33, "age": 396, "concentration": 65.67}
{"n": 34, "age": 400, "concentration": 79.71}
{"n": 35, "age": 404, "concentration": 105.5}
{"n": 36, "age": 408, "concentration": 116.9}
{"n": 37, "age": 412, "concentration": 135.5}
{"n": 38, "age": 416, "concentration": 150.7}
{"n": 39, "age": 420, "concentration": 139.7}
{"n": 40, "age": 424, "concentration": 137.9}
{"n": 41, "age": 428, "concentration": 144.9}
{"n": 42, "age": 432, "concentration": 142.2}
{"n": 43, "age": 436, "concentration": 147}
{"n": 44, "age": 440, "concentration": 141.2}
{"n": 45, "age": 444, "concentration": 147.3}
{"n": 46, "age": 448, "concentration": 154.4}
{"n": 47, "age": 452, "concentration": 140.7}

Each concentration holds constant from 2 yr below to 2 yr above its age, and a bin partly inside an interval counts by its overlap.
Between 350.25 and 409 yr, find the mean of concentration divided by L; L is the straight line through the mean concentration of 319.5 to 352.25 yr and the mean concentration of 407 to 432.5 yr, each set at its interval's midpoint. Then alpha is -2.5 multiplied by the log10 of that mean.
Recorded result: 0.208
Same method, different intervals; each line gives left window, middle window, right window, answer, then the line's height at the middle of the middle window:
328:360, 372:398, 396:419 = 0.28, 123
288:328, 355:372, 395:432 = -0.15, 128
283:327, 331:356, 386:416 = -0.16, 119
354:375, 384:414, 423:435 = 0.48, 144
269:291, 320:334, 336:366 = 0.00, 140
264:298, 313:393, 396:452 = 0.03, 135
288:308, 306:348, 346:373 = 0.01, 138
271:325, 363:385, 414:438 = 0.08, 140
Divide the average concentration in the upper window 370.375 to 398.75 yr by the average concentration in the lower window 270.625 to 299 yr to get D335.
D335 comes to 0.7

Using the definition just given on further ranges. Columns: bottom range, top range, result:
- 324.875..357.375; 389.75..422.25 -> 0.77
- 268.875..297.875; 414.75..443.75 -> 1.05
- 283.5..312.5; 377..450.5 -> 0.90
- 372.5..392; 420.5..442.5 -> 1.38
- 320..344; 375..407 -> 0.65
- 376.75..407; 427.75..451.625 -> 1.64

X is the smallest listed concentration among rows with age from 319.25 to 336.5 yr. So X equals 129.8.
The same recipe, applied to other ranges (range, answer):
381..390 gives 76.57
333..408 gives 64.79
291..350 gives 126.2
